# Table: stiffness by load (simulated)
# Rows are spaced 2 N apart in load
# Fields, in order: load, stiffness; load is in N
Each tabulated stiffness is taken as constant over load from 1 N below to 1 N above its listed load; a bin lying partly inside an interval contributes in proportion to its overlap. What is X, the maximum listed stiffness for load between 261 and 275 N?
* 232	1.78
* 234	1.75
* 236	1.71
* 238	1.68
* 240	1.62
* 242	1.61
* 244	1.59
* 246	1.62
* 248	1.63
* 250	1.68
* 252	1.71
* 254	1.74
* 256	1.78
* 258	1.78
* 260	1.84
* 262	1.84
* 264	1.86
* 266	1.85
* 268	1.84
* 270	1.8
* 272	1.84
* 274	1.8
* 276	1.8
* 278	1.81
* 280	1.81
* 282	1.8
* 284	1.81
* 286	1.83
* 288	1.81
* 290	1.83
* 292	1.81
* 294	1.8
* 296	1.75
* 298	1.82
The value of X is 1.86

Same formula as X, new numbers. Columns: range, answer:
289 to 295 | 1.83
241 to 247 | 1.62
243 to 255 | 1.74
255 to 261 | 1.84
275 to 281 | 1.81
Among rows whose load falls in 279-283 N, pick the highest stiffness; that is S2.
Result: 1.81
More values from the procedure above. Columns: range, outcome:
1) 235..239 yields 1.71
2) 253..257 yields 1.78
